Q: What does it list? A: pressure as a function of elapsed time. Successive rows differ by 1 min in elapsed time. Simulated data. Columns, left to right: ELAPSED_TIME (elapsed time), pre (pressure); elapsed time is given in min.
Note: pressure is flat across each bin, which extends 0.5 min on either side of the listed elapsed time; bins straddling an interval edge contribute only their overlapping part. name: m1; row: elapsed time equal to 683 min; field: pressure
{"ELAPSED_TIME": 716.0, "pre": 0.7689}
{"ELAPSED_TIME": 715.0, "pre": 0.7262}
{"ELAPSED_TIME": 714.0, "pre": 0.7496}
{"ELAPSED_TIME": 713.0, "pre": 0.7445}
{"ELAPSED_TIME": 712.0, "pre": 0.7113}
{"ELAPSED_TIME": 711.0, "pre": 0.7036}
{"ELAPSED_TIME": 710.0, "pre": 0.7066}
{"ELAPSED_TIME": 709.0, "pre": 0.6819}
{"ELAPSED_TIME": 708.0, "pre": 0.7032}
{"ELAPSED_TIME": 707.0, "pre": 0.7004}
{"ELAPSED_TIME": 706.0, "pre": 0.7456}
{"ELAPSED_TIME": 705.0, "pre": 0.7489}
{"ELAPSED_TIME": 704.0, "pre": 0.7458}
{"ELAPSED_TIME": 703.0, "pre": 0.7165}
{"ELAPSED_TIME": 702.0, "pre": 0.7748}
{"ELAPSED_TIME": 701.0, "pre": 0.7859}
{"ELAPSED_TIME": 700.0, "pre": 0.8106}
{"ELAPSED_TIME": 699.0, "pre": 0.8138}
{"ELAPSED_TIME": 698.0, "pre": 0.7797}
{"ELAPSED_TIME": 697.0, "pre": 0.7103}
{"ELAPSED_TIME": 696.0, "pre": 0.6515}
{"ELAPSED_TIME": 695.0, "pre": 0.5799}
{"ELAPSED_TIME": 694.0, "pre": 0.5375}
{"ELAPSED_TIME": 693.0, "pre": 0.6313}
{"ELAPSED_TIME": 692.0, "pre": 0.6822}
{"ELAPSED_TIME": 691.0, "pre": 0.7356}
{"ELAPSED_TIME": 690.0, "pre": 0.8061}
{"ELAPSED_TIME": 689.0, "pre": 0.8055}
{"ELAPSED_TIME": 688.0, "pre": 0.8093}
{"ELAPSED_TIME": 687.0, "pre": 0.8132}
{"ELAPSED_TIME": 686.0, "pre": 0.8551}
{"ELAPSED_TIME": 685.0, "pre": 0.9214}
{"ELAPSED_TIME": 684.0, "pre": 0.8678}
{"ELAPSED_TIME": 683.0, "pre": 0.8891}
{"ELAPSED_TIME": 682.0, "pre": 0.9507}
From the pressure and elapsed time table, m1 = 0.8891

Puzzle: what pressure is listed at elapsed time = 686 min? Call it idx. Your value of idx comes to 0.8551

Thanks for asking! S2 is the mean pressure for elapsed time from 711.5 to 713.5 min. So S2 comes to 0.728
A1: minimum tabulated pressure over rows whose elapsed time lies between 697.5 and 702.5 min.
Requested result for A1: 0.7748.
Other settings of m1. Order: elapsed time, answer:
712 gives 0.7113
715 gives 0.7262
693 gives 0.6313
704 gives 0.7458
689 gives 0.8055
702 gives 0.7748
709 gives 0.6819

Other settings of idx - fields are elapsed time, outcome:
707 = 0.7004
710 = 0.7066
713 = 0.7445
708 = 0.7032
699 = 0.8138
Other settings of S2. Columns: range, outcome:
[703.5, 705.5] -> 0.747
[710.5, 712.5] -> 0.707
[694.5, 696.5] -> 0.616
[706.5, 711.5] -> 0.699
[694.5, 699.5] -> 0.707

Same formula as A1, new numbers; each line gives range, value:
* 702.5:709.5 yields 0.6819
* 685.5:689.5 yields 0.8055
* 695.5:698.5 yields 0.6515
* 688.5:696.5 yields 0.5375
